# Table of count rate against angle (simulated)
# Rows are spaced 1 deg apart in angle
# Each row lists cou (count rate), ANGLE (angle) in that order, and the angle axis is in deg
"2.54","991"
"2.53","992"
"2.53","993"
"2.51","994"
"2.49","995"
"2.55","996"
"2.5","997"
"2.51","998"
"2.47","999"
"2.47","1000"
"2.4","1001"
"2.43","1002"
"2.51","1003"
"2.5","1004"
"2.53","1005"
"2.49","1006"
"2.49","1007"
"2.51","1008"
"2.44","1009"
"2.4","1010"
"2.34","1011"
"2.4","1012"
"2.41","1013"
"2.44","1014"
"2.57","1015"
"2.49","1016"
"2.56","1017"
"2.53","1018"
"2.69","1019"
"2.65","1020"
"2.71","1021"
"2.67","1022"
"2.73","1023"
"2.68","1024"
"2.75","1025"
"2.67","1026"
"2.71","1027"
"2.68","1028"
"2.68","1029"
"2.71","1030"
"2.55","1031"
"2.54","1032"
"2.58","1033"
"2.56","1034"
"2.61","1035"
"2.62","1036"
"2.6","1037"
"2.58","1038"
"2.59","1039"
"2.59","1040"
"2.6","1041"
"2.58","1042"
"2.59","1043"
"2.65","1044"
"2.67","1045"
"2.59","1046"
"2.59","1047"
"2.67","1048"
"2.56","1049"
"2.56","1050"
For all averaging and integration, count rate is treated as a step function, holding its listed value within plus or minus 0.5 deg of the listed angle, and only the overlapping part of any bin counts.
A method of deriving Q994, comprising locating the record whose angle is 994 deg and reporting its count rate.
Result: 2.51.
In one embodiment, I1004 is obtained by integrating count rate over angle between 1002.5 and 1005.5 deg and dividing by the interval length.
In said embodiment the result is 2.51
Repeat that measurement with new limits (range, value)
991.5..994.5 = 2.52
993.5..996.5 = 2.52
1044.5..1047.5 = 2.62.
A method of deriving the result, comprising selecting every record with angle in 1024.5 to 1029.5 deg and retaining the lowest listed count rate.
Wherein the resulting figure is 2.67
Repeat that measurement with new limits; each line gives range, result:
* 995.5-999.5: 2.47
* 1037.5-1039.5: 2.58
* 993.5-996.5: 2.49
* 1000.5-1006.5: 2.4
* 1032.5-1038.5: 2.56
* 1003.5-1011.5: 2.34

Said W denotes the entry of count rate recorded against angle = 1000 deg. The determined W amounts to 2.47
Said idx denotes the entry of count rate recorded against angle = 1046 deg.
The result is 2.59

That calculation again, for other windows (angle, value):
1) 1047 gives 2.59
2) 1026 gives 2.67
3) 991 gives 2.54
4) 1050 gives 2.56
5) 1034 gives 2.56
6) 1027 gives 2.71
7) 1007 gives 2.49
